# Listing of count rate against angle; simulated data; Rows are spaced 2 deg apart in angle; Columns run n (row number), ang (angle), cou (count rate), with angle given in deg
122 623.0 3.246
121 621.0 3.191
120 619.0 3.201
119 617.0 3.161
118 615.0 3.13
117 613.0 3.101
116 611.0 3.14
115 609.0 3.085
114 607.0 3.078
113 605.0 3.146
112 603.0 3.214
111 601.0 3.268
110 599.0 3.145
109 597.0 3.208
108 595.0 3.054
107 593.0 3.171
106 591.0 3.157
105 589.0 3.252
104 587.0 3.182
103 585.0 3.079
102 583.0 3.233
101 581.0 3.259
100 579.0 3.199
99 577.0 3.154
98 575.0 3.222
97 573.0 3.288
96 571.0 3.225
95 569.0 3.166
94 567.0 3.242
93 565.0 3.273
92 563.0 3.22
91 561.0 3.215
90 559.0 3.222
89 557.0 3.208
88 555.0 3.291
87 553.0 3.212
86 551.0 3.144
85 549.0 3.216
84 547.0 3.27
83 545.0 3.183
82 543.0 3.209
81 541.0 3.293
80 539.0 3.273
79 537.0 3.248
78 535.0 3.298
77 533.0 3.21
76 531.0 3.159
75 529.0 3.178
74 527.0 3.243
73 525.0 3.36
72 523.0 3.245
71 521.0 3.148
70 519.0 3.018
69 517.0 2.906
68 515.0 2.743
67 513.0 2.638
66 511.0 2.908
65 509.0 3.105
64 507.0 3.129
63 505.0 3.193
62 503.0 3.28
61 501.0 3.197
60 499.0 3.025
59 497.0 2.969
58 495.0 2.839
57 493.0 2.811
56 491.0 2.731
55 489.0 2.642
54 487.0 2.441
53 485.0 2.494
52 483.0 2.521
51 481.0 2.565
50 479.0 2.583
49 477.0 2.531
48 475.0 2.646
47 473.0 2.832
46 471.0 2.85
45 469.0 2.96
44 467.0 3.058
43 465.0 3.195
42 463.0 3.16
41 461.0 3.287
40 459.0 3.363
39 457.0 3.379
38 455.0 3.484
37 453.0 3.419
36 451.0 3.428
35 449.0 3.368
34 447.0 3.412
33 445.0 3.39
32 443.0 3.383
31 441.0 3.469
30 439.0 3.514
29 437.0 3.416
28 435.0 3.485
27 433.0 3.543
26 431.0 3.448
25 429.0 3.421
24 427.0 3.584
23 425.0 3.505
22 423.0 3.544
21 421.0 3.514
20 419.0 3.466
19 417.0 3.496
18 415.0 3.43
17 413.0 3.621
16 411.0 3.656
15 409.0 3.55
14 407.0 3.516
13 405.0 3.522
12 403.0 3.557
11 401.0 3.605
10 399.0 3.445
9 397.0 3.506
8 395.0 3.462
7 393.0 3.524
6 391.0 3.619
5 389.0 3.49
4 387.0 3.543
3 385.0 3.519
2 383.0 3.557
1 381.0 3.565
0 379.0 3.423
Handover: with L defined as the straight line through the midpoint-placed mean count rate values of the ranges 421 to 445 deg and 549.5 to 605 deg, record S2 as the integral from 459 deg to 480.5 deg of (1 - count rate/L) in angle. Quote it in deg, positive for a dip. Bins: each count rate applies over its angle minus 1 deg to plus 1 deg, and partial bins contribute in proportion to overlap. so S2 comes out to 3.1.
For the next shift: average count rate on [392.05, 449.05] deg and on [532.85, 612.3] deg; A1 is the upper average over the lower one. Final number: 0.92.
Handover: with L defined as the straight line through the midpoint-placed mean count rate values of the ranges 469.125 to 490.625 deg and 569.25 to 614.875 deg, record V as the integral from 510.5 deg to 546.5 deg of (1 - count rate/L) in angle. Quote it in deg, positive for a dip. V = -3.3 deg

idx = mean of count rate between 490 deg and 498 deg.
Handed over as 2.84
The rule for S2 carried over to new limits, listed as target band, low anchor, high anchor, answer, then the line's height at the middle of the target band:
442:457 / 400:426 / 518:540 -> 0.1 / 3.44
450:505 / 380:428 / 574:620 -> 7.1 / 3.39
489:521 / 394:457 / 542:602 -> 3.6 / 3.33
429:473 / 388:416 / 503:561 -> 0.9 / 3.39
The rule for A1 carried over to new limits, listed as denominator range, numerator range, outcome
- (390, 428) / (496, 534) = 0.87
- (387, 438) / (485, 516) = 0.82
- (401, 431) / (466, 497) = 0.77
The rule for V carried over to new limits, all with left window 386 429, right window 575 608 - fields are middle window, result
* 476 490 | 3.5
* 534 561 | 0.2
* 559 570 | 0.0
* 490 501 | 1.5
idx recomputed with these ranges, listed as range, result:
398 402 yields 3.52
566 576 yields 3.23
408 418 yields 3.55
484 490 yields 2.53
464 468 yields 3.13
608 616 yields 3.11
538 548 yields 3.25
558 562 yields 3.22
